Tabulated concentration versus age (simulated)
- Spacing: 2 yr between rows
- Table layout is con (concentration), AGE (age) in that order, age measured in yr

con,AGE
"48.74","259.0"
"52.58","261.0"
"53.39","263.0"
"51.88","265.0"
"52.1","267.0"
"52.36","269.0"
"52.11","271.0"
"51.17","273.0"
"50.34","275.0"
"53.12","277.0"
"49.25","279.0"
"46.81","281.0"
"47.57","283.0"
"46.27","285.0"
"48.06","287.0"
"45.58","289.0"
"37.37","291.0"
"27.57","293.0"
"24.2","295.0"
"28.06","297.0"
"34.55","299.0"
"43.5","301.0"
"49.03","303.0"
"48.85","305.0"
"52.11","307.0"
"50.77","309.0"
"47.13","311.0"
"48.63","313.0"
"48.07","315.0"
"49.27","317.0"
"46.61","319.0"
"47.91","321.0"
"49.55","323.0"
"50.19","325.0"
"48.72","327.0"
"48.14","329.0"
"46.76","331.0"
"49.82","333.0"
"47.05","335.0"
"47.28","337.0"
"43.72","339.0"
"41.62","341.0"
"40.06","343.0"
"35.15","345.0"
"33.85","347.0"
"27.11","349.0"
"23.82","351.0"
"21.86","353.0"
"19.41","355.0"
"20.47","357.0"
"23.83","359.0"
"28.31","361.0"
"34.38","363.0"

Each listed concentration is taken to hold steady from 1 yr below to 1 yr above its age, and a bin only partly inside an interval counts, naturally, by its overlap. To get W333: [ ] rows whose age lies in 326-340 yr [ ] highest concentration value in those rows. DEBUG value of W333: 49.82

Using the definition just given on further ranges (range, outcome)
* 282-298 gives 48.06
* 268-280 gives 53.12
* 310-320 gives 49.27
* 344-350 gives 35.15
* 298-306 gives 49.03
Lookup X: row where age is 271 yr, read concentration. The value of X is 52.11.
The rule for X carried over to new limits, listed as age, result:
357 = 20.47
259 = 48.74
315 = 48.07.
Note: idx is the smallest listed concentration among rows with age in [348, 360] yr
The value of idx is 19.41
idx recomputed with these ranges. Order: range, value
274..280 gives 49.25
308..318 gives 47.13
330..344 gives 40.06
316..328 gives 46.61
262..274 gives 51.17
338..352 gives 23.82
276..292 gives 37.37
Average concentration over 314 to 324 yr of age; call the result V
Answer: 48.3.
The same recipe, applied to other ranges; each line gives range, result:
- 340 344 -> 40.8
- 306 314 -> 49.7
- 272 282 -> 50.1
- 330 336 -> 47.9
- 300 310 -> 48.9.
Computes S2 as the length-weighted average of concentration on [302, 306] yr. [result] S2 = 48.9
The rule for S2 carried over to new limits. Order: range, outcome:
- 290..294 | 32.5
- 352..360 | 21.4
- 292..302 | 31.6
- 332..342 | 45.9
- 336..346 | 41.6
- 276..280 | 51.2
